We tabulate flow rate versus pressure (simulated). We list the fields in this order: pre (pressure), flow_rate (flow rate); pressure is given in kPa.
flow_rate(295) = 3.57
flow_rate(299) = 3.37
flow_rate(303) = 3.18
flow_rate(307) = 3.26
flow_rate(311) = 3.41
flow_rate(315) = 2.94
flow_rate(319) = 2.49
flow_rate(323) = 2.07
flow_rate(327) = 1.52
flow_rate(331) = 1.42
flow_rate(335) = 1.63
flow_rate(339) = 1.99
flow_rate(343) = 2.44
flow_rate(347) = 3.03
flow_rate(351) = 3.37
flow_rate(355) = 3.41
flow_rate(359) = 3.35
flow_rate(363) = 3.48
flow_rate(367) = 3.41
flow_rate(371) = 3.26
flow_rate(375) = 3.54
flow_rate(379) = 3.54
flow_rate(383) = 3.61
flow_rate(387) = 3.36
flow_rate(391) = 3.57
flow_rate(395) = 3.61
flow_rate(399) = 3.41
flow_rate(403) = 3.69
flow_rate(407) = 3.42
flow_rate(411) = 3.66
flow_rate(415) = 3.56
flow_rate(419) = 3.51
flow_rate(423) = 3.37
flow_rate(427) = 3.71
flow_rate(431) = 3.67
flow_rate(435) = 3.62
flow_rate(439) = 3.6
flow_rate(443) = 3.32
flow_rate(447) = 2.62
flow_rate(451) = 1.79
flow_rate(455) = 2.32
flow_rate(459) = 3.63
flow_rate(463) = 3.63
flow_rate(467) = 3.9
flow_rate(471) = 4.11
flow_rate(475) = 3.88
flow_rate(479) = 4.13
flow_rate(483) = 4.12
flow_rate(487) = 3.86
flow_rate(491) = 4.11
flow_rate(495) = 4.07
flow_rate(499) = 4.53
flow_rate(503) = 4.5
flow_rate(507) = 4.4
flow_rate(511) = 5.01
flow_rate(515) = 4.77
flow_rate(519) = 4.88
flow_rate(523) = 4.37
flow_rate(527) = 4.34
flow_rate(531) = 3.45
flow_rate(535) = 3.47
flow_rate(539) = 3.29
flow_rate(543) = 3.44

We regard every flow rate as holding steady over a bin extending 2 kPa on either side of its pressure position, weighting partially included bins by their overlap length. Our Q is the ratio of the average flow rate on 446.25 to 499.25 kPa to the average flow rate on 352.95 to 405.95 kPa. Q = 1.0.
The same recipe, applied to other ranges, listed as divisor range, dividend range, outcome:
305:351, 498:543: 1.74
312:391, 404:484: 1.21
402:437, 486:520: 1.25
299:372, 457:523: 1.53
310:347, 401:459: 1.48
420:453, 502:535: 1.37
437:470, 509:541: 1.34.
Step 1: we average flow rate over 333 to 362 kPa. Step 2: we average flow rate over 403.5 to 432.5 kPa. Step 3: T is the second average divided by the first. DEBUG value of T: 1.3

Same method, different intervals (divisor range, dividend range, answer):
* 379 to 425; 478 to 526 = 1.25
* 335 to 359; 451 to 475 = 1.22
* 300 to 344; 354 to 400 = 1.43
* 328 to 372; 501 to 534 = 1.61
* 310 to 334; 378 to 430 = 1.59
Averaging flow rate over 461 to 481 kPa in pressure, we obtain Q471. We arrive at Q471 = 3.93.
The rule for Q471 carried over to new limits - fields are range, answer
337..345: 2.21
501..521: 4.71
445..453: 2.21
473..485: 4.04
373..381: 3.54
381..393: 3.51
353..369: 3.41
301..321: 3.06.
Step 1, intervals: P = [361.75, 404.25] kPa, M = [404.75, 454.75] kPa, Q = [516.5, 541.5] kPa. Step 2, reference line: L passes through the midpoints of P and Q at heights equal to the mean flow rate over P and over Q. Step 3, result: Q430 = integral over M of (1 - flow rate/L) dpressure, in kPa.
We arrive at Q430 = 4.9 kPa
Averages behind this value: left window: 3.5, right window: 3.97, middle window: 3.29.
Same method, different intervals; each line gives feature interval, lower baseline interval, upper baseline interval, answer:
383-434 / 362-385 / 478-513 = 2.2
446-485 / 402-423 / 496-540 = 5.0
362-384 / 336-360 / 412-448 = -3.0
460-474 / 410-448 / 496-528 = 0.5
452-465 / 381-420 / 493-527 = 3.2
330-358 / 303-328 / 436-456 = 1.9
